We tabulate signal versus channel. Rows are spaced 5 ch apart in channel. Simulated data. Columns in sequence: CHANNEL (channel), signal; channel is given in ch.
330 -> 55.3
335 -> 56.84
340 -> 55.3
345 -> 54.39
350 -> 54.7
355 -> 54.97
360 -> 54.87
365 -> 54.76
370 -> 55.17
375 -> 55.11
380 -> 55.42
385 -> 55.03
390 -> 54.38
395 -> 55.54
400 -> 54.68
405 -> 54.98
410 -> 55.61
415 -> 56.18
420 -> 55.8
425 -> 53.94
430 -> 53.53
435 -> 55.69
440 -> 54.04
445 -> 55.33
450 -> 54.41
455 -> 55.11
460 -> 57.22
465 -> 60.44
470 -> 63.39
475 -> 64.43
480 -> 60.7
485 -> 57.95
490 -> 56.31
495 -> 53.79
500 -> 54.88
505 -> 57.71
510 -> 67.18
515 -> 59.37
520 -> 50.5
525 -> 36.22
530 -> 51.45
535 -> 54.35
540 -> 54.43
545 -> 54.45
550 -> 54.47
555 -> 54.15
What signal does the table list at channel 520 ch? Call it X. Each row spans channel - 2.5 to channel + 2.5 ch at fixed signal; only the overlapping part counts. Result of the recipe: 50.5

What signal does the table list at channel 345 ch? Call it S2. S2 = 54.39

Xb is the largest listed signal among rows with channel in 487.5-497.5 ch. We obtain 56.31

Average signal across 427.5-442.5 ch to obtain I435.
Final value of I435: 54.4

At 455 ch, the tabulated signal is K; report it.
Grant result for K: 55.11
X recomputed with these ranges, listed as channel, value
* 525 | 36.22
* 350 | 54.7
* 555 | 54.15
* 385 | 55.03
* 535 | 54.35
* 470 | 63.39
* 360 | 54.87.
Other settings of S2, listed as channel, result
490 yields 56.31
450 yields 54.41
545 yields 54.45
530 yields 51.45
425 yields 53.94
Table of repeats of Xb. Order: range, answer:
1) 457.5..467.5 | 60.44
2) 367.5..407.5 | 55.54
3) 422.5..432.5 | 53.94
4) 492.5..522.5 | 67.18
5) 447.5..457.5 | 55.11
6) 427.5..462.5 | 57.22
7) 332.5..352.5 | 56.84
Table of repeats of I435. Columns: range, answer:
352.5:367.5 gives 54.9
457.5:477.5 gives 61.4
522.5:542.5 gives 49.1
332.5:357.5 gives 55.2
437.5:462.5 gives 55.2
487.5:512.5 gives 58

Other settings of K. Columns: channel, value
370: 55.17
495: 53.79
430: 53.53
